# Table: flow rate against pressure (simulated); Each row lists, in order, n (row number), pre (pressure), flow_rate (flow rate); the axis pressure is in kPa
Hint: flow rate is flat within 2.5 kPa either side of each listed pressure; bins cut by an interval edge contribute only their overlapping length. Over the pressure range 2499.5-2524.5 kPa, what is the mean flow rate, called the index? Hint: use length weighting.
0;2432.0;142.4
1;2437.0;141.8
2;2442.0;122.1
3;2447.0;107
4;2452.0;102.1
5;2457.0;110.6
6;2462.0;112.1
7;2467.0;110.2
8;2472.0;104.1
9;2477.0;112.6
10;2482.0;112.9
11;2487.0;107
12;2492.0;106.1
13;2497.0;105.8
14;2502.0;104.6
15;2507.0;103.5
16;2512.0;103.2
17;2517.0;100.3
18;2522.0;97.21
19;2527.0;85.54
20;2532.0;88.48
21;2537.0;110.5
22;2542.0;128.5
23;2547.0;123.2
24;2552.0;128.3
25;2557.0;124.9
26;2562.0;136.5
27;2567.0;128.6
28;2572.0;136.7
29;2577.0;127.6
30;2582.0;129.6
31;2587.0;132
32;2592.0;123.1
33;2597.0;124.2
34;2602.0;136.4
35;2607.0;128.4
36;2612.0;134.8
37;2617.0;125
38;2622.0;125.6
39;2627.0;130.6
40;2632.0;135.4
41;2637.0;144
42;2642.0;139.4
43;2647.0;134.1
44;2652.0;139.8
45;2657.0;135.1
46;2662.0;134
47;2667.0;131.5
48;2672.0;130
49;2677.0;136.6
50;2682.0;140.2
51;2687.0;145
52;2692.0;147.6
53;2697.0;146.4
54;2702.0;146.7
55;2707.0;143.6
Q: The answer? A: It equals 102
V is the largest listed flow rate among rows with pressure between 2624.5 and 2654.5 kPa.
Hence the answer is 144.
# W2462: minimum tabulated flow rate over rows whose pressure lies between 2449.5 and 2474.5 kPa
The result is 102.1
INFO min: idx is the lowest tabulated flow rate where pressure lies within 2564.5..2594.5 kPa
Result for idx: 123.1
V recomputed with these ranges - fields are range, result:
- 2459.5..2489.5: 112.9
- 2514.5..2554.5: 128.5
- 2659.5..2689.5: 145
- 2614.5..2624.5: 125.6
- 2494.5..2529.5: 105.8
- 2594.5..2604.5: 136.4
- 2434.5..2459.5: 141.8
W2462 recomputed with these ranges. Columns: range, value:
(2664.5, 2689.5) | 130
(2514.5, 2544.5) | 85.54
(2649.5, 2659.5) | 135.1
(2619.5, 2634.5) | 125.6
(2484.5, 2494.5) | 106.1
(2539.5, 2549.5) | 123.2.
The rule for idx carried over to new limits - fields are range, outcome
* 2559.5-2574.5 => 128.6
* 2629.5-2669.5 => 131.5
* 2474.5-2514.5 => 103.2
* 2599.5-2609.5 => 128.4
